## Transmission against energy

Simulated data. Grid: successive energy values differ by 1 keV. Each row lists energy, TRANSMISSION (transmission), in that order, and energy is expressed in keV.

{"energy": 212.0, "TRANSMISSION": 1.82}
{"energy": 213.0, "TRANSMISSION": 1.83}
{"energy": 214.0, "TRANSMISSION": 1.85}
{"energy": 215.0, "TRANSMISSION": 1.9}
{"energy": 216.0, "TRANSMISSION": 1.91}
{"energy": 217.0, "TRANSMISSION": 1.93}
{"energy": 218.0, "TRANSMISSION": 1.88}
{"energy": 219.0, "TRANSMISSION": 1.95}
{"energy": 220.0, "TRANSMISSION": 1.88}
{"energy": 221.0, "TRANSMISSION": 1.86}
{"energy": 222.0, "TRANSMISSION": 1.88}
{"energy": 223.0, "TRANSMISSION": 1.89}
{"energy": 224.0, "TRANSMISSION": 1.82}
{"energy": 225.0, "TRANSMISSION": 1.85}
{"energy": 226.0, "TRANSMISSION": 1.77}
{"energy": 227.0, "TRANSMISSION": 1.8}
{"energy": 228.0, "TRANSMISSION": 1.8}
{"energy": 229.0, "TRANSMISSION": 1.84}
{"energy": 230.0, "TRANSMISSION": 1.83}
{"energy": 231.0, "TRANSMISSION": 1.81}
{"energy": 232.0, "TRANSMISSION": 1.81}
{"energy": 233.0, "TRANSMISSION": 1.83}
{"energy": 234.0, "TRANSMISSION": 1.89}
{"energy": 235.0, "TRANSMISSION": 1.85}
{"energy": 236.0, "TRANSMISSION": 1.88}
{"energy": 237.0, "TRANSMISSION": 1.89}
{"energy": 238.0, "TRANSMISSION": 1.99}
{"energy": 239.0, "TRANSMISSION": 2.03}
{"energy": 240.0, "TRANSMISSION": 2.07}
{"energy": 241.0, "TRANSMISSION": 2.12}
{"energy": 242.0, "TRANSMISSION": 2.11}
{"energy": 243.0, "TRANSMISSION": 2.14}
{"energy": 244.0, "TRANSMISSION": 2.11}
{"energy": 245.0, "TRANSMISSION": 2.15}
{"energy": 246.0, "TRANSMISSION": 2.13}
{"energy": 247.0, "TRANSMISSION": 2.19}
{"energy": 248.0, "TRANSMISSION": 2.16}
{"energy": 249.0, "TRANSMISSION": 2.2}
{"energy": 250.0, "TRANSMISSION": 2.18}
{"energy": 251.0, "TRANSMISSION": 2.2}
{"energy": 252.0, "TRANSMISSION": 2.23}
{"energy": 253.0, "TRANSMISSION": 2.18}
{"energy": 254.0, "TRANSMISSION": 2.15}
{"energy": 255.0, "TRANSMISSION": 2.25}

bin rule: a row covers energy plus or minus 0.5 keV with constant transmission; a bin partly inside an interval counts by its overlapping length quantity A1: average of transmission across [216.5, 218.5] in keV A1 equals 1.9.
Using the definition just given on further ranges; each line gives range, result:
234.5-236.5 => 1.86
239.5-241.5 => 2.09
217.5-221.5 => 1.89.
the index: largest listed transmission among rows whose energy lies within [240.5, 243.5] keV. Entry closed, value 2.14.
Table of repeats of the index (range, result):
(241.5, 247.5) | 2.19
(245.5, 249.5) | 2.2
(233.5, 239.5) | 2.03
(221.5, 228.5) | 1.89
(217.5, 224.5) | 1.95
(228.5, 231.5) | 1.84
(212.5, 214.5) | 1.85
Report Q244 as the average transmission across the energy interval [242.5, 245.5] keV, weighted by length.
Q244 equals 2.13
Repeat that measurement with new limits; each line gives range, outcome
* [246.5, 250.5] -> 2.18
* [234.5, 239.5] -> 1.93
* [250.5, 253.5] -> 2.2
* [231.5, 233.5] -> 1.82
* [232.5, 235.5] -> 1.86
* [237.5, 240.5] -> 2.03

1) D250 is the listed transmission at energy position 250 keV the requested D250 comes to 2.18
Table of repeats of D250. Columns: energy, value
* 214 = 1.85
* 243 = 2.14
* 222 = 1.88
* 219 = 1.95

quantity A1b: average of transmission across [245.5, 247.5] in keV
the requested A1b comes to 2.16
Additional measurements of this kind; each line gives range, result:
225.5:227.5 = 1.79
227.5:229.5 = 1.82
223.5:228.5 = 1.81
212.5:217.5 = 1.88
